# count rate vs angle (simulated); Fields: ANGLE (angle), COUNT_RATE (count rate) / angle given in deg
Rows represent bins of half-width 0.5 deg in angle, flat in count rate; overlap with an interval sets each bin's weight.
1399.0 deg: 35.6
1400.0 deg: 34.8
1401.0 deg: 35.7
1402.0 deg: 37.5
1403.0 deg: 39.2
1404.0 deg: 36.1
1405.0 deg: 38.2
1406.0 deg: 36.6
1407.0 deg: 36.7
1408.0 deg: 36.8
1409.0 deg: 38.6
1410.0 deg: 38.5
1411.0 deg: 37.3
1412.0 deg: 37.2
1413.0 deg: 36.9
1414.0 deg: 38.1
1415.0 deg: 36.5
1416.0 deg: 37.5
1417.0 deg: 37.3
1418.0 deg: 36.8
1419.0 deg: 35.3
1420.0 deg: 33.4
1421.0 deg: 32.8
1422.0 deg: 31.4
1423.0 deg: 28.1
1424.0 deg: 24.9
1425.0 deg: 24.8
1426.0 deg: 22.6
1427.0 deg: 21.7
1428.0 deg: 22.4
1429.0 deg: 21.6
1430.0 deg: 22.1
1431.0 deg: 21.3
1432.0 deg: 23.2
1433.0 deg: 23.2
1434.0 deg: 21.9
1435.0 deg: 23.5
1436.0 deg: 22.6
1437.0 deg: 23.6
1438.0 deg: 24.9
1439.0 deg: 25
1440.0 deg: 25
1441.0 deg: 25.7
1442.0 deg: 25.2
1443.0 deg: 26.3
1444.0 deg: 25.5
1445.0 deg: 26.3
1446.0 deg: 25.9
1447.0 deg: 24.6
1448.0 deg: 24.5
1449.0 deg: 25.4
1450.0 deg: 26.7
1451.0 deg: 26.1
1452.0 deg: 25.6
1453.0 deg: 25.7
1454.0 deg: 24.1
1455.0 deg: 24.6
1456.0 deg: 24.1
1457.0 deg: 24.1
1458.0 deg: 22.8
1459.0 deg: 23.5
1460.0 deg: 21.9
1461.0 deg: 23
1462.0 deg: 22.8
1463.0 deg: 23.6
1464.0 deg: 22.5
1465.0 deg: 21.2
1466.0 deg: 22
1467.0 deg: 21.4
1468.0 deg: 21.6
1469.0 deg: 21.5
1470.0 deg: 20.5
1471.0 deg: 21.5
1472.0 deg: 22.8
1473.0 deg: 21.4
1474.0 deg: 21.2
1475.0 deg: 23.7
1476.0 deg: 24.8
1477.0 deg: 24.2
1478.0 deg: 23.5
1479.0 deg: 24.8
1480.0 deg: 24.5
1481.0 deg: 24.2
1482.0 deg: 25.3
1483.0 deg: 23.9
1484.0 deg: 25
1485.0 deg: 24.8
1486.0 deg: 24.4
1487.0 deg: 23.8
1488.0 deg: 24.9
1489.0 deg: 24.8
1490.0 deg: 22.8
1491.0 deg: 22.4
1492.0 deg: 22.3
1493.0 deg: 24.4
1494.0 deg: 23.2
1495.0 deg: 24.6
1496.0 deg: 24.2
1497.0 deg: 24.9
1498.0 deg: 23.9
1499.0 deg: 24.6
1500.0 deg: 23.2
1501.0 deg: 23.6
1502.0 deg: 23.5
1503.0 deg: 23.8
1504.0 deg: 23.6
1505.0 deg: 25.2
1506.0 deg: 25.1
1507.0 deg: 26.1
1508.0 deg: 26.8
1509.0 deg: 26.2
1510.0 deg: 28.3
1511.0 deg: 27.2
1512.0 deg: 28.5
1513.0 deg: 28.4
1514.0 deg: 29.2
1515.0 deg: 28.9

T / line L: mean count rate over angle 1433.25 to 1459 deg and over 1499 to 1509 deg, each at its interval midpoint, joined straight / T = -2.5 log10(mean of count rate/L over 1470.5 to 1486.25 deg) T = 0.04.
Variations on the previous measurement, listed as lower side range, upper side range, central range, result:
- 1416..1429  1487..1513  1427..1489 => 0.15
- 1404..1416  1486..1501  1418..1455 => 0.28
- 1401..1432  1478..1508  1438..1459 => 0.16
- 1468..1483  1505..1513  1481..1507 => 0.05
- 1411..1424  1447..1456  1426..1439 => 0.32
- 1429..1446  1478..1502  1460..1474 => 0.10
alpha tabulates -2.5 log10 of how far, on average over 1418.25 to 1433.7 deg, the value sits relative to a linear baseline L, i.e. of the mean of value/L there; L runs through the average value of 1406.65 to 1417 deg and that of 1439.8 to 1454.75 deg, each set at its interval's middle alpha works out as 0.25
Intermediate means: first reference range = 37.4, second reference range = 25.5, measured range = 26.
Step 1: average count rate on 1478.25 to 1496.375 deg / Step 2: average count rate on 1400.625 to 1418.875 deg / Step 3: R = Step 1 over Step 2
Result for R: 0.6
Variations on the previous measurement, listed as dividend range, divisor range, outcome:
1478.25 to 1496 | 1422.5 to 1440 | 1.03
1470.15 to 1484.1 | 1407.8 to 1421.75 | 0.64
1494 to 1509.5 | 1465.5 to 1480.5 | 1.09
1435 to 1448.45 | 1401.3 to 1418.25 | 0.67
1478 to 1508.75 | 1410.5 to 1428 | 0.75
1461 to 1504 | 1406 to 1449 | 0.81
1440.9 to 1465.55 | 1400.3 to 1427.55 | 0.71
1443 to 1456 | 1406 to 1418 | 0.68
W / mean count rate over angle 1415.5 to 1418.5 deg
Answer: 37.2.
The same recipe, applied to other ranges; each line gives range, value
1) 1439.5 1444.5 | 25.5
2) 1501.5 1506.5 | 24.2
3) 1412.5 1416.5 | 37.2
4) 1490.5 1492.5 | 22.4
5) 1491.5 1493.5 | 23.4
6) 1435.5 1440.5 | 24.2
